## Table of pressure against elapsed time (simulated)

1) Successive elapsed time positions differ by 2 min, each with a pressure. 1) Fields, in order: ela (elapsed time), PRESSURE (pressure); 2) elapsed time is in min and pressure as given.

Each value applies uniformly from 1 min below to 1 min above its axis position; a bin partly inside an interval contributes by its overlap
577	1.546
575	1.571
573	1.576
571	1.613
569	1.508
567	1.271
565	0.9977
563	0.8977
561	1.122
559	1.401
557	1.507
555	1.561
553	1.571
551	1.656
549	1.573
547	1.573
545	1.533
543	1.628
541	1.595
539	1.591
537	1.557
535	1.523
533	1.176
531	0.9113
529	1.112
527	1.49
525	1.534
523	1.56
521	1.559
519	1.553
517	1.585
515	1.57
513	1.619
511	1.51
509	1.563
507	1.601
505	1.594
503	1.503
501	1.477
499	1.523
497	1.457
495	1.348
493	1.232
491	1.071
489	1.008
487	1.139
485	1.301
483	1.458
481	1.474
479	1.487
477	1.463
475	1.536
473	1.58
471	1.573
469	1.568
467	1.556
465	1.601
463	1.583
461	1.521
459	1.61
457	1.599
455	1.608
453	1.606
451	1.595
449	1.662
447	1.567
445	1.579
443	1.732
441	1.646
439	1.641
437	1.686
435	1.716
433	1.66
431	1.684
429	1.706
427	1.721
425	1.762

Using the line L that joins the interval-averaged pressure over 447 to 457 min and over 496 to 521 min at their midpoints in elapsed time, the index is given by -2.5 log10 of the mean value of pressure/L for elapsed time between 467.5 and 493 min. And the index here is 0.14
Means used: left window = 1.61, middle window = 1.39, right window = 1.55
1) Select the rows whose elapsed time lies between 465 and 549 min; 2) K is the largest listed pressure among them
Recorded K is 1.628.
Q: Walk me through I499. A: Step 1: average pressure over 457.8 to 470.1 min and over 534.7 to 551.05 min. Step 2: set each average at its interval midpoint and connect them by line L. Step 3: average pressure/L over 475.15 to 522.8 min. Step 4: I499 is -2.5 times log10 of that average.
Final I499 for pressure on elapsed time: 0.10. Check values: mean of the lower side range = 1.57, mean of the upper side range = 1.58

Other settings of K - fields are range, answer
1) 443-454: 1.732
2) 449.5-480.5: 1.61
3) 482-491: 1.458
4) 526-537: 1.557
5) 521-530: 1.56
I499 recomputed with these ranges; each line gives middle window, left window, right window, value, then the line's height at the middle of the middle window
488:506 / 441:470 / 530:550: 0.13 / 1.53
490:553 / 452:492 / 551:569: -0.07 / 1.39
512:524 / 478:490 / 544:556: -0.09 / 1.45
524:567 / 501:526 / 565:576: 0.08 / 1.5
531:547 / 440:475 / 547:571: -0.04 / 1.43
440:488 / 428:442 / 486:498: -0.08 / 1.44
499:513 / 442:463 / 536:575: -0.01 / 1.53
